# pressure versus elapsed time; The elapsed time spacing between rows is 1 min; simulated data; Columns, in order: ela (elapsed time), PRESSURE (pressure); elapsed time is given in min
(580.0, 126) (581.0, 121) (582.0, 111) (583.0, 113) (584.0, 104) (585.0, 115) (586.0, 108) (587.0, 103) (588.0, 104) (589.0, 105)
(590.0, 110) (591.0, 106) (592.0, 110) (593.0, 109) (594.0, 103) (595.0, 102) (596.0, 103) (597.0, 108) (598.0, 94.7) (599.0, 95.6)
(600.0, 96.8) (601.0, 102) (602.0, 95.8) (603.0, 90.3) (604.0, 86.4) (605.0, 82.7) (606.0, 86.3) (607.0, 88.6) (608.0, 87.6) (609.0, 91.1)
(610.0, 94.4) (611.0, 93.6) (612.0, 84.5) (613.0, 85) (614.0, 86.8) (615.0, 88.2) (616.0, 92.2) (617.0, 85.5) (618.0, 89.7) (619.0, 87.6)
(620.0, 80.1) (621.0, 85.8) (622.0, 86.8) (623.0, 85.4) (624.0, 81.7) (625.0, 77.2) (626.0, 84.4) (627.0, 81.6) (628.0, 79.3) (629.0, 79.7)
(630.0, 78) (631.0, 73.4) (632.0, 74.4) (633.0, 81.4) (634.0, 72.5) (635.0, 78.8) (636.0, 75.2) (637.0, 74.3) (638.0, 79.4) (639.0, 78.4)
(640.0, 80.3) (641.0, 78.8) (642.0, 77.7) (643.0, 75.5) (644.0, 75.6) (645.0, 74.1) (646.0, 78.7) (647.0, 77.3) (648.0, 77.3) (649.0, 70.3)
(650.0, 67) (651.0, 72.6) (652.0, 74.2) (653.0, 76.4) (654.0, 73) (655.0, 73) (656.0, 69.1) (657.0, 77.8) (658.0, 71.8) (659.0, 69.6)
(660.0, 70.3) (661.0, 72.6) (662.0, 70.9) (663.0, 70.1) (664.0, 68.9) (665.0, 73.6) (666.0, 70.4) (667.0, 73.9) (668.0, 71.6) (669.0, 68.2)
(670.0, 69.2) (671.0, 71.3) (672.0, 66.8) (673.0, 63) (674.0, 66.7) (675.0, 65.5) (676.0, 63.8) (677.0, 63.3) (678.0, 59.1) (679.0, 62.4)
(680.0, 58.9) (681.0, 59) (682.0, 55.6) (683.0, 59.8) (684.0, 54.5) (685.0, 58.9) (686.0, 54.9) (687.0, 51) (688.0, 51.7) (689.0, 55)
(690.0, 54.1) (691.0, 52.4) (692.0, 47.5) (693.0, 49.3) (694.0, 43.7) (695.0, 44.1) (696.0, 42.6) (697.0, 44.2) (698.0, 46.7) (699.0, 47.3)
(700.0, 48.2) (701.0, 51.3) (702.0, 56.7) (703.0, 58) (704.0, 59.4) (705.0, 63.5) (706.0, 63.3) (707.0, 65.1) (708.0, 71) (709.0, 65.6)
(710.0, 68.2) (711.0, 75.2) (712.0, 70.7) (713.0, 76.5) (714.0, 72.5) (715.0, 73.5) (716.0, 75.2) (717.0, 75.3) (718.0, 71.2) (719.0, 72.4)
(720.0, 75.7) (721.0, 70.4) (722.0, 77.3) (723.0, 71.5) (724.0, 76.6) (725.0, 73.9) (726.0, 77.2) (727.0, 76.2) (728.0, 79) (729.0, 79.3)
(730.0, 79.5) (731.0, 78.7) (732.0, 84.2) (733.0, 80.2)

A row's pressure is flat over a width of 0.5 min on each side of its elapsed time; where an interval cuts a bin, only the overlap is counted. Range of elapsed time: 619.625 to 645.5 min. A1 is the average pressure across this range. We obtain 78.8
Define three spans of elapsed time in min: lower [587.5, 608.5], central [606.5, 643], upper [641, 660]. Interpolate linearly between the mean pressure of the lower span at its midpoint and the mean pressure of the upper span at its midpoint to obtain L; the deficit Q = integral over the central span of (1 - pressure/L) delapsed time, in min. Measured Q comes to 1.4 min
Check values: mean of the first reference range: 98.4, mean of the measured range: 82.7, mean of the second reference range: 74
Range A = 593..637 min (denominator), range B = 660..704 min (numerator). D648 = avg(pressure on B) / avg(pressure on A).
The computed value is 0.68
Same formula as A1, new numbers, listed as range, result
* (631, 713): 65.7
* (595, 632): 88.1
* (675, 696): 54.9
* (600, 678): 78.1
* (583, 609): 100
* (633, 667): 74.2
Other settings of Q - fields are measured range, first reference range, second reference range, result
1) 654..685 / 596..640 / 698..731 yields 4.01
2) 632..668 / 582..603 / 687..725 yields 3.64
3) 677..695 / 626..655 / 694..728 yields 3.82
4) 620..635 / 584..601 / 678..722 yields 1.66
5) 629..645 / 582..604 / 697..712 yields 1.73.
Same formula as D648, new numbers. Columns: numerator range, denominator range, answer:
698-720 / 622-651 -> 0.85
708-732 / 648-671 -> 1.04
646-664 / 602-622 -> 0.83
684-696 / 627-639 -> 0.66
